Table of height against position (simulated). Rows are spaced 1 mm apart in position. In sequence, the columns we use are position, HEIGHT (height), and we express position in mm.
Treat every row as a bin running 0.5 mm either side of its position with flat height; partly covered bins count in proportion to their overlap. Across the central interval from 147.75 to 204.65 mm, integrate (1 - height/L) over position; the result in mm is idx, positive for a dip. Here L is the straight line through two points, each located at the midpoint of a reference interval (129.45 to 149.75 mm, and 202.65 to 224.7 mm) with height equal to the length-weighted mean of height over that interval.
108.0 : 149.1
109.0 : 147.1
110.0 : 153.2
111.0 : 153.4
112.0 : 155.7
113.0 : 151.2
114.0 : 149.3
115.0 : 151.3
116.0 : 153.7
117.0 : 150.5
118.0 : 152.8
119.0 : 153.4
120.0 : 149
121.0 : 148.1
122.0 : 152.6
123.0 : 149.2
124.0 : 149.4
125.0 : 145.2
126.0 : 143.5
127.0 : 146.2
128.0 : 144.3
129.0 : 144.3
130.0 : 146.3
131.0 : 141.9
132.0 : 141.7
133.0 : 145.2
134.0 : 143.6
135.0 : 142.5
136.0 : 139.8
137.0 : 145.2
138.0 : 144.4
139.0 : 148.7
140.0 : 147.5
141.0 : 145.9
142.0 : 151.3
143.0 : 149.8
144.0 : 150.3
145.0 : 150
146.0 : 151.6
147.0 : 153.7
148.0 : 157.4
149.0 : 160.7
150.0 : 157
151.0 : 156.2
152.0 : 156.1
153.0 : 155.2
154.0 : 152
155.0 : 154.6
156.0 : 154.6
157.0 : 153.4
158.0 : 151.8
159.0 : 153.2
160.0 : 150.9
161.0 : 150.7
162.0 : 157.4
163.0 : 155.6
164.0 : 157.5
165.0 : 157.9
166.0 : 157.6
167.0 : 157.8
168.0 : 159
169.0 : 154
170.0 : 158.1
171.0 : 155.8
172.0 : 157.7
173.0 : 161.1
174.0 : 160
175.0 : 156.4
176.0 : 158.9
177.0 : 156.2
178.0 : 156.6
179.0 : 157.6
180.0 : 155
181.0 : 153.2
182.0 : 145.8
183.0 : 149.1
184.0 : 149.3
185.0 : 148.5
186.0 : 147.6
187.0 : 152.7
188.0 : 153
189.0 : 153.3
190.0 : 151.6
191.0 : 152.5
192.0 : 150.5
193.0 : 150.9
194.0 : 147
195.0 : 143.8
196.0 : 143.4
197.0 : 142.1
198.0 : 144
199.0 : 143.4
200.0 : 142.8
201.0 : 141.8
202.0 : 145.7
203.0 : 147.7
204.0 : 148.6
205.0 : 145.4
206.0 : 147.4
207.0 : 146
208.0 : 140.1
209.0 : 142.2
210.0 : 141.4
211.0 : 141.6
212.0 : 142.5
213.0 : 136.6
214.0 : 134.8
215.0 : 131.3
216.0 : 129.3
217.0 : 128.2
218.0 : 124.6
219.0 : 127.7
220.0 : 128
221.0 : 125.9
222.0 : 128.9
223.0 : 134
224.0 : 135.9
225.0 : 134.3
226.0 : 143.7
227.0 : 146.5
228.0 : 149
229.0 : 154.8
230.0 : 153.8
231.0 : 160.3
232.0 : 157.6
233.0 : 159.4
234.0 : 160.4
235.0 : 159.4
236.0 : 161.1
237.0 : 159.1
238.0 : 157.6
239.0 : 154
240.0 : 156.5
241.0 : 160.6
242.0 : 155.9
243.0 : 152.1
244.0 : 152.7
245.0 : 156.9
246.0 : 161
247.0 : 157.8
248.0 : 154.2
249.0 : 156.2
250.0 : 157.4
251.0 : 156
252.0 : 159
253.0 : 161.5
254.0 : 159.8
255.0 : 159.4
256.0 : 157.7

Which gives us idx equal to -4.1 mm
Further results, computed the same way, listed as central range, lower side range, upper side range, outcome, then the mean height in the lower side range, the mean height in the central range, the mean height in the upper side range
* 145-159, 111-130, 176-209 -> -0.53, 149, 155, 149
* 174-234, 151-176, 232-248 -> 4.36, 156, 145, 158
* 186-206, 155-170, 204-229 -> -0.44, 155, 147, 137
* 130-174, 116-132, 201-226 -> -2.39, 148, 152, 137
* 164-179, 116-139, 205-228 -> -1.71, 147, 158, 136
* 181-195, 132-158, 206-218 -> -0.77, 151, 150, 138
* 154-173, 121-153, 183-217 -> -1.11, 149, 155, 145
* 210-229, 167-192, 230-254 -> 2.57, 154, 135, 158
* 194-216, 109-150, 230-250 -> 1.76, 149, 142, 157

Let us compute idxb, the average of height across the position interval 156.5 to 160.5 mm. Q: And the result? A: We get 152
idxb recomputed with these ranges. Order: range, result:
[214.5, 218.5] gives 128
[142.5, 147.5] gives 151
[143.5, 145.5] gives 150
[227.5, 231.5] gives 154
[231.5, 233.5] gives 158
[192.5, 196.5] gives 146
